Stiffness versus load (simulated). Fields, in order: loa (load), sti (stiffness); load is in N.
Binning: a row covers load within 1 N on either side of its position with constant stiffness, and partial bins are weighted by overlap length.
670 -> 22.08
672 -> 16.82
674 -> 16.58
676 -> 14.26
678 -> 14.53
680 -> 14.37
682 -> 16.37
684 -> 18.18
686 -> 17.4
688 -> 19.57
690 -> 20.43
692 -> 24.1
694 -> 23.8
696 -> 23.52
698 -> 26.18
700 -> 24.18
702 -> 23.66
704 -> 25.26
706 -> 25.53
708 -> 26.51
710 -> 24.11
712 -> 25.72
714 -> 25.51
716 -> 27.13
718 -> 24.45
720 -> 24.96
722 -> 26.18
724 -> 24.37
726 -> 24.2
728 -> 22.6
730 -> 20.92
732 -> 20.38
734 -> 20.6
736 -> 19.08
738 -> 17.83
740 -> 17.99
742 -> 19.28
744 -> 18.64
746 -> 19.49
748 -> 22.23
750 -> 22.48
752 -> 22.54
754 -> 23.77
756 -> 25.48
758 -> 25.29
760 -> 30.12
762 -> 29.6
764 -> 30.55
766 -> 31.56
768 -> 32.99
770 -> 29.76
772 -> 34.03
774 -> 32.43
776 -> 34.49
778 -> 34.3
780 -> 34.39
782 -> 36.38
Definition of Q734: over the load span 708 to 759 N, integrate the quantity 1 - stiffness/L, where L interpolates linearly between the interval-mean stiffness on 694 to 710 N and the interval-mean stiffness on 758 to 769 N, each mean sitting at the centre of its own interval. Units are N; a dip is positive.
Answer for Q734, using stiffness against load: 9.0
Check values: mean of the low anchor 24.8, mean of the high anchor 30.4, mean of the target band 22.7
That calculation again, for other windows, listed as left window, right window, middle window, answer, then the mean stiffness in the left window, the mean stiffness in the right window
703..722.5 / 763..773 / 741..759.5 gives 4.64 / 25.5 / 31.8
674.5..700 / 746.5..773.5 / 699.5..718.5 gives -2.86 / 19.5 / 27.7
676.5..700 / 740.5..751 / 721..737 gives -1.66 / 19.9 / 20.3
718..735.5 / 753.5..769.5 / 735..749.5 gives 3.56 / 23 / 28.9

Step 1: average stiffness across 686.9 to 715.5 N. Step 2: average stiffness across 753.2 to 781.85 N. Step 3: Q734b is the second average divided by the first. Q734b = 1.3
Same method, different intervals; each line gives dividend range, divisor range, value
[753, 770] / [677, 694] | 1.56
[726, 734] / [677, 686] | 1.35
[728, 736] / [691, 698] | 0.86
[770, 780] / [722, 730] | 1.41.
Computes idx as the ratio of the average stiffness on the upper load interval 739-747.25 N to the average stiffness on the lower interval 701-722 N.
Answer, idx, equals 0.75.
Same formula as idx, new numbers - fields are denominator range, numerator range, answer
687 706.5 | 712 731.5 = 1.04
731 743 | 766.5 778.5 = 1.71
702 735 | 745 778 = 1.16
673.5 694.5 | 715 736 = 1.29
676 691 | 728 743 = 1.15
